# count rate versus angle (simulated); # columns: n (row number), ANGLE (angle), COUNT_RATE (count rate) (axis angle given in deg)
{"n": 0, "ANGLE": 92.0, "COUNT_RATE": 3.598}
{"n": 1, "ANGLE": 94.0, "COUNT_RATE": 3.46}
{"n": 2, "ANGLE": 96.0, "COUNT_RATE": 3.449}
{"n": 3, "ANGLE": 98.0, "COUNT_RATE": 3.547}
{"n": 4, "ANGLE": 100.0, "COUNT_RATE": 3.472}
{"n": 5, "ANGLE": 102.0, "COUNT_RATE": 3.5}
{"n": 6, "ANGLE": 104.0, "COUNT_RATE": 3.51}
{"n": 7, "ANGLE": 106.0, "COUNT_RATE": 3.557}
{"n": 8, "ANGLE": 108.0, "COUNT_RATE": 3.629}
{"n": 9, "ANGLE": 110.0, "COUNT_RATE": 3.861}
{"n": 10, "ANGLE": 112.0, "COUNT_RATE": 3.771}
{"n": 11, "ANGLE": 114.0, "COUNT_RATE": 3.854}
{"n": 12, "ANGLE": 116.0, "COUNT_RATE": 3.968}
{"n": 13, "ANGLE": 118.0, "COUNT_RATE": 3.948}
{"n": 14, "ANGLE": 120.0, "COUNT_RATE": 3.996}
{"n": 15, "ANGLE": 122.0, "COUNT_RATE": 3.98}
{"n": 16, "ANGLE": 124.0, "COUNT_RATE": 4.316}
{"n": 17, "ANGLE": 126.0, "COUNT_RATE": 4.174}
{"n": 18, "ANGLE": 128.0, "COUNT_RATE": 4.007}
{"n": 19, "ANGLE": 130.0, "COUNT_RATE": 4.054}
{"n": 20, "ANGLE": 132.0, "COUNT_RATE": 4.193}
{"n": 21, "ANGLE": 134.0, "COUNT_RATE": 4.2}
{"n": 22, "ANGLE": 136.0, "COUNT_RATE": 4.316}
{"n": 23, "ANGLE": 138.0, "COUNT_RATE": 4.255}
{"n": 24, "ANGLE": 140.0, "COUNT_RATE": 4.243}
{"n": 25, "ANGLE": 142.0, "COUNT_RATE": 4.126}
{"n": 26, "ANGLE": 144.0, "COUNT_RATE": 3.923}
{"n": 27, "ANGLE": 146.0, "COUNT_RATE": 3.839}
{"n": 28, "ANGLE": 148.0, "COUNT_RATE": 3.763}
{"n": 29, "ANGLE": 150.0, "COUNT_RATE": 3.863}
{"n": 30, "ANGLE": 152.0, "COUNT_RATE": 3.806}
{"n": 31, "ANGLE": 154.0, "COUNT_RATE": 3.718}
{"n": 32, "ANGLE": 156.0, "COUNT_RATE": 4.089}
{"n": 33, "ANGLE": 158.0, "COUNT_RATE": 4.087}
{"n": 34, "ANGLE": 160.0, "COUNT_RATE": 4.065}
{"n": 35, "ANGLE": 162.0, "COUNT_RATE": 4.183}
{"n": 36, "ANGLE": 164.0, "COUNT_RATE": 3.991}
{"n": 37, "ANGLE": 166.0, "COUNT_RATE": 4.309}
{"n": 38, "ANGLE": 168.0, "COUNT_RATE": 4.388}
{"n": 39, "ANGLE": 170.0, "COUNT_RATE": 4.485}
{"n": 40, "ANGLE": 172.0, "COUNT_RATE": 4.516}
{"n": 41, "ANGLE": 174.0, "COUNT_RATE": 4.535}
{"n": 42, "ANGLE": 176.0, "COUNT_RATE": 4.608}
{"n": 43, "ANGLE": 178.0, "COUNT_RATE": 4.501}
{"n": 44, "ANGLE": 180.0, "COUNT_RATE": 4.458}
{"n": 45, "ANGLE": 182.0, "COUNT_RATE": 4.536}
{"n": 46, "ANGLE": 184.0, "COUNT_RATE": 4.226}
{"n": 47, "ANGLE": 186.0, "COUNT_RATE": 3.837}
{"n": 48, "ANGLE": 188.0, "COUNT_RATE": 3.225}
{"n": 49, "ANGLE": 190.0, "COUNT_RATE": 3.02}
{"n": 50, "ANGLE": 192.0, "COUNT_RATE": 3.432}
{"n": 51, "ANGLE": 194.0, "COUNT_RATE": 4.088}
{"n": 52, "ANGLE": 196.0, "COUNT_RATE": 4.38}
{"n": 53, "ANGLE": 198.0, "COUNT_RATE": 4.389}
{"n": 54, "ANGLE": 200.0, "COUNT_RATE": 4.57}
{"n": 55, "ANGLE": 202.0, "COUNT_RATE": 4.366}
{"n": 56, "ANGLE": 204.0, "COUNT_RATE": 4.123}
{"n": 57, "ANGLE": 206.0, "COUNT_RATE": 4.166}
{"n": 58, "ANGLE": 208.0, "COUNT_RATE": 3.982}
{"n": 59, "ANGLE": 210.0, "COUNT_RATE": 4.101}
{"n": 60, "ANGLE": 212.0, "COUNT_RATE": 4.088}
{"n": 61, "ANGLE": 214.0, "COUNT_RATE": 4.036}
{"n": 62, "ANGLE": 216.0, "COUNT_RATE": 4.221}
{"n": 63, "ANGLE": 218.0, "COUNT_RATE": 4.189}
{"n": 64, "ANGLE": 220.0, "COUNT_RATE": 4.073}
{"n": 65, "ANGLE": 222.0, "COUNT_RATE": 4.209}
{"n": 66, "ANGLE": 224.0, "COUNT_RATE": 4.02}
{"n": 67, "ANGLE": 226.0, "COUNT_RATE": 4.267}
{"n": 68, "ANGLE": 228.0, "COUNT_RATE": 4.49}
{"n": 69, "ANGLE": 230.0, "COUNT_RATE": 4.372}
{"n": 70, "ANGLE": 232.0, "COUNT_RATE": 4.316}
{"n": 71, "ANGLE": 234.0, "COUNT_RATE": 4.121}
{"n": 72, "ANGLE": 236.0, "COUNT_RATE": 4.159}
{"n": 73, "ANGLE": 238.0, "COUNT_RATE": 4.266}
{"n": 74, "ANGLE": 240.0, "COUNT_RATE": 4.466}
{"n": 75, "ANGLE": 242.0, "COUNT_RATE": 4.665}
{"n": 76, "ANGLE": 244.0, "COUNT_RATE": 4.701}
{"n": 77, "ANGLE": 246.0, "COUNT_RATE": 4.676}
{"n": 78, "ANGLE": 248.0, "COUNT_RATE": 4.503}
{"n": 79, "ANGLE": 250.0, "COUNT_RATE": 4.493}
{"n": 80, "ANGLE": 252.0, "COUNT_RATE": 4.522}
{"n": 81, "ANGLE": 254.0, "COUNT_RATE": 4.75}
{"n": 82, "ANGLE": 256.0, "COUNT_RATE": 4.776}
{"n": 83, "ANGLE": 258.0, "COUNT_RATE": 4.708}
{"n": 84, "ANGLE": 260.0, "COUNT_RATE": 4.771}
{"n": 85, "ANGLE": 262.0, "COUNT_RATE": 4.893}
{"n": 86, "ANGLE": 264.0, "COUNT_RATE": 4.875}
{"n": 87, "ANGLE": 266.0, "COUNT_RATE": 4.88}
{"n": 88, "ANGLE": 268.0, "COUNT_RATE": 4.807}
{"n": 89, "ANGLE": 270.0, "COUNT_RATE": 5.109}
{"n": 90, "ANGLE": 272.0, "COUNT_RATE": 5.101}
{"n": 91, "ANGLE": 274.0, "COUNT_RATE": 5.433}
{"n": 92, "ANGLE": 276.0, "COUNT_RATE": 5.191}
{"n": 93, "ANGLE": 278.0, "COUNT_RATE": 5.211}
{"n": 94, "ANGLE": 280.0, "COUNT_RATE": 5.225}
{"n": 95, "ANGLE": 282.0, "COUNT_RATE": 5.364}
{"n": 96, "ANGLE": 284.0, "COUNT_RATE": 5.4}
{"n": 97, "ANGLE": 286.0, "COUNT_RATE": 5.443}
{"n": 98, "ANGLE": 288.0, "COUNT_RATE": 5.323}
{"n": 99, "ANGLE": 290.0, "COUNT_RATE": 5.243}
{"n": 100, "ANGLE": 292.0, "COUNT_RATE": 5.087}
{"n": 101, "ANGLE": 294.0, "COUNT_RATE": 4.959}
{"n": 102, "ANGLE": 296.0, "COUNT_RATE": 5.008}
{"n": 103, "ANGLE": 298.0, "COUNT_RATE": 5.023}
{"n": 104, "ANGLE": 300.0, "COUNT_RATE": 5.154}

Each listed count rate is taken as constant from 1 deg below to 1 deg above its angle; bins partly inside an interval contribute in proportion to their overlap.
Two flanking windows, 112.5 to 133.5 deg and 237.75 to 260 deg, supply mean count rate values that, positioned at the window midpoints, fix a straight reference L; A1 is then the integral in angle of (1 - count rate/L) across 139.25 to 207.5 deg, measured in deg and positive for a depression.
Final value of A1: 2.55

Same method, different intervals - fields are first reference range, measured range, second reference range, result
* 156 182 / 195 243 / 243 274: 3.57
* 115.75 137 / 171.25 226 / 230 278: 3.71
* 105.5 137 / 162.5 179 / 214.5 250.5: -1.04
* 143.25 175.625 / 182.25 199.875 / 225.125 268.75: 1.58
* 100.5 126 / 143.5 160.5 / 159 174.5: 1.11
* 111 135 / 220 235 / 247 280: 1.37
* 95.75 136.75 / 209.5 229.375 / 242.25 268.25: 1.43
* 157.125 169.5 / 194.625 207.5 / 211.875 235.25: -0.35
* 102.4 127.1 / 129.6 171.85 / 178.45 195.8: -2.34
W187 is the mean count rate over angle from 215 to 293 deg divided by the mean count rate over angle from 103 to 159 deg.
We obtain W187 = 1.2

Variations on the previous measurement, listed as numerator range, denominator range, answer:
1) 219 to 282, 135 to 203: 1.13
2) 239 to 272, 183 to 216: 1.18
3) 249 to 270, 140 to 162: 1.21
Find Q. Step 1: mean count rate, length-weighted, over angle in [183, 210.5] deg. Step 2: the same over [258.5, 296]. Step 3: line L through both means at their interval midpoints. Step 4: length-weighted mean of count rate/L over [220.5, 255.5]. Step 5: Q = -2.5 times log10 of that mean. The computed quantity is 0.04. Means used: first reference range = 3.99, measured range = 4.41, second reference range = 5.12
